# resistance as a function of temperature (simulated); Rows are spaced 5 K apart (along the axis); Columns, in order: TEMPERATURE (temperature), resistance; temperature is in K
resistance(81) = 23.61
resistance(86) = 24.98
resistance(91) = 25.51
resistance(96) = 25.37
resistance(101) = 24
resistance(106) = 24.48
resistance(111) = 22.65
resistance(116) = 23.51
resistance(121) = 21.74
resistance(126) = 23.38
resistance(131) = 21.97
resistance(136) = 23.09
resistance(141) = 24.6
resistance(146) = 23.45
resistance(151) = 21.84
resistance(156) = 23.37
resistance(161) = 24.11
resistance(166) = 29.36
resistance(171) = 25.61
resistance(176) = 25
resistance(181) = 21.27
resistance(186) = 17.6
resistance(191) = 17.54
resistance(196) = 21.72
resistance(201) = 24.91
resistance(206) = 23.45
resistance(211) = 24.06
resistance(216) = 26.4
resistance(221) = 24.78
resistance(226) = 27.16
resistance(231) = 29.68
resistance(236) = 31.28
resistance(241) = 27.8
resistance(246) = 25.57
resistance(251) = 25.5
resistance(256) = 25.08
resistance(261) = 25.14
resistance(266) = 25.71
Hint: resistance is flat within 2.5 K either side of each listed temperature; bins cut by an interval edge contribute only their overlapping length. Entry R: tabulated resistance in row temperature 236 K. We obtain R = 31.28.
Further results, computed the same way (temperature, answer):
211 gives 24.06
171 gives 25.61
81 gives 23.61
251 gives 25.5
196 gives 21.72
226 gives 27.16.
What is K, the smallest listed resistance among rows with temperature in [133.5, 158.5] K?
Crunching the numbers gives 21.84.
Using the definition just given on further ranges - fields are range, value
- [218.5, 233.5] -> 24.78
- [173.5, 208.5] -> 17.54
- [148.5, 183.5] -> 21.27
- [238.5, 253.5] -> 25.5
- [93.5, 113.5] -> 22.65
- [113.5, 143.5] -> 21.74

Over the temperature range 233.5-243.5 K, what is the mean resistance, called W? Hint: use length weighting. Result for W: 29.5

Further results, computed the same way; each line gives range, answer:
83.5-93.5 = 25.2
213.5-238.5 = 27.9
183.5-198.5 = 19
